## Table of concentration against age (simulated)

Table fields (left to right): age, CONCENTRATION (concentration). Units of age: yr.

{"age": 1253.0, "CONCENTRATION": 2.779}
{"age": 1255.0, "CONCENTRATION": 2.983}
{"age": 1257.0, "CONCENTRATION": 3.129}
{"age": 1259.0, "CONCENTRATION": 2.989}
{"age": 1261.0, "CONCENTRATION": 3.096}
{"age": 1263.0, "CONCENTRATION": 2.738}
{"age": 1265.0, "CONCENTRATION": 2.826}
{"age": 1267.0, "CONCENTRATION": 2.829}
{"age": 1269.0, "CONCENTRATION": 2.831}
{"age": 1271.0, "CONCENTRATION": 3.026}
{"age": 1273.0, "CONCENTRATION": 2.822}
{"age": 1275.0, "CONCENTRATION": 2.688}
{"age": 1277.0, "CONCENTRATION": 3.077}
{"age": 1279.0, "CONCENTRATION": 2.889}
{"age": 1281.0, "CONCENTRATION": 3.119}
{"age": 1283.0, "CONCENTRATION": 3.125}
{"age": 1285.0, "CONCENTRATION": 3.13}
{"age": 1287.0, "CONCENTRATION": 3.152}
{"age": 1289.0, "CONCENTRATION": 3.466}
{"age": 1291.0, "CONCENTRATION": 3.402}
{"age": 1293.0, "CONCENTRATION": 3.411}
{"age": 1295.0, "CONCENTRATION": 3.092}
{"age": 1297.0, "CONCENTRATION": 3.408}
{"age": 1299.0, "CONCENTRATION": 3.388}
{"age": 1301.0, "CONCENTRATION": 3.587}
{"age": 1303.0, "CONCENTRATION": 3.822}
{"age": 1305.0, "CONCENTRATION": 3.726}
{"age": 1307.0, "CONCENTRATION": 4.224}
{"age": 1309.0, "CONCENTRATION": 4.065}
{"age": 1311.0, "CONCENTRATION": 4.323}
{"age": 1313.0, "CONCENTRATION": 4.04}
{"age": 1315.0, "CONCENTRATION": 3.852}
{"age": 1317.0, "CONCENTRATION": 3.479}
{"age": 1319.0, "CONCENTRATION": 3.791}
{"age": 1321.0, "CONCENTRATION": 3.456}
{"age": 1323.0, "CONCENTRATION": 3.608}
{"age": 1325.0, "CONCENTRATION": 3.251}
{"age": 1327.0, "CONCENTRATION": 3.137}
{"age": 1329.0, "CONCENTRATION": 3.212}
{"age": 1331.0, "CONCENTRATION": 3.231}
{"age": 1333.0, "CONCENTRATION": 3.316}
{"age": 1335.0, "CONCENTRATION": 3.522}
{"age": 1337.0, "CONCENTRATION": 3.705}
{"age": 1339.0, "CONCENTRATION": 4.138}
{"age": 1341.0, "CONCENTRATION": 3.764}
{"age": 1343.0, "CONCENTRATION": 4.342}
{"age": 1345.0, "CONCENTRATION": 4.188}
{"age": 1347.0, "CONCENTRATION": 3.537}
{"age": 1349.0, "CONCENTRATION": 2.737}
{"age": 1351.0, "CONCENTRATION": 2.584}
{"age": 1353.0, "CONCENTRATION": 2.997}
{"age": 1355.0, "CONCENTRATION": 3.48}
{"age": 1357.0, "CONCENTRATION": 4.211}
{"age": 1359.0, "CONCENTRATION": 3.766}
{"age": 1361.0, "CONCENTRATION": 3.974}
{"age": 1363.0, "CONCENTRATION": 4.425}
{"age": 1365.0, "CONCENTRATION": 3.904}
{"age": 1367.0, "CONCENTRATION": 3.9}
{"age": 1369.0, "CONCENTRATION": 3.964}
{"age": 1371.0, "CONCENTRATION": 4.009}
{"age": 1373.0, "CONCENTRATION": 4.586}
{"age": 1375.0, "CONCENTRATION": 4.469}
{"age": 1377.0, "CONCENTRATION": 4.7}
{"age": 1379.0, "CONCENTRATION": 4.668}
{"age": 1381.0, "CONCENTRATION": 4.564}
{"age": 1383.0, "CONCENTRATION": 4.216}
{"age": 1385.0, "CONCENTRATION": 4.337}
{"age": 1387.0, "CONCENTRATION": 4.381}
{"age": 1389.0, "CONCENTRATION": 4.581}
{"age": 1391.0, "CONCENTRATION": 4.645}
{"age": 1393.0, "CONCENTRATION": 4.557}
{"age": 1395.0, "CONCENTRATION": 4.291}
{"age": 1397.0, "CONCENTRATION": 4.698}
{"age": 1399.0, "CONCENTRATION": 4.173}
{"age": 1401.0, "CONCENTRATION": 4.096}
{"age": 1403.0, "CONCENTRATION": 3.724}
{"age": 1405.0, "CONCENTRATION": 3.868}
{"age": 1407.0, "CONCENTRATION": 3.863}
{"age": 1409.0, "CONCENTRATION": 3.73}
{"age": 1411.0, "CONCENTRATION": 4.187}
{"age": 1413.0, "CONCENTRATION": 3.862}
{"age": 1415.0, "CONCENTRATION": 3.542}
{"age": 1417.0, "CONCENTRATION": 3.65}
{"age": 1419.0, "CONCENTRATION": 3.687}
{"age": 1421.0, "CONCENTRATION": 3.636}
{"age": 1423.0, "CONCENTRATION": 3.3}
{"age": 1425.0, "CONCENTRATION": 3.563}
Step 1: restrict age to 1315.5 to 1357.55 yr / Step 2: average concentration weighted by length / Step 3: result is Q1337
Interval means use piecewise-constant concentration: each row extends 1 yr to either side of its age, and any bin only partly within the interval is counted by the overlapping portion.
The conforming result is 3.51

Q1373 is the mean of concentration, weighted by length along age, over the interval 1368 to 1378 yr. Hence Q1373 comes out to 4.35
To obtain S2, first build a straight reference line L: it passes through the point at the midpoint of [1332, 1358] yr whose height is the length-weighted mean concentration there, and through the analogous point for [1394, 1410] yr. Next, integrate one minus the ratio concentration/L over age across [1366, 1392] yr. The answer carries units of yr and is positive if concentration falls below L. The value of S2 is -3.5 yr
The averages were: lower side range 3.58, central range 4.39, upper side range 4.06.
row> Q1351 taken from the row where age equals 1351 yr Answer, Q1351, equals 2.584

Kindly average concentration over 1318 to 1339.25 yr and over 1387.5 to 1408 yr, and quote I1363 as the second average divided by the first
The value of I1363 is 1.23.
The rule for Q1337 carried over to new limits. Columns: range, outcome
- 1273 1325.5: 3.47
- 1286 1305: 3.43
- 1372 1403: 4.44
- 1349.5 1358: 3.28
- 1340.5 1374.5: 3.8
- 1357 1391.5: 4.29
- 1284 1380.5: 3.72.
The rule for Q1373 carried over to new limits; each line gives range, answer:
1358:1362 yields 3.87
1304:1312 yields 4.08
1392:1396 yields 4.42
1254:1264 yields 2.99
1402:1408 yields 3.82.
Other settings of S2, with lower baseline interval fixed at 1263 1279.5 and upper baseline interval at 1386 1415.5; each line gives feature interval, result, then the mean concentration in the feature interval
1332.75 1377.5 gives -1.6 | 3.83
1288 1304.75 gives -1.8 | 3.46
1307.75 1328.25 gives -2.3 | 3.7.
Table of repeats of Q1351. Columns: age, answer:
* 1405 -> 3.868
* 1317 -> 3.479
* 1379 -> 4.668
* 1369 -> 3.964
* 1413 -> 3.862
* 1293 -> 3.411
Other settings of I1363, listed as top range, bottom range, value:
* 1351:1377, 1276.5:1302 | 1.21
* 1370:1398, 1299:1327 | 1.19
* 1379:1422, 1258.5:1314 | 1.25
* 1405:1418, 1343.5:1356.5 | 1.14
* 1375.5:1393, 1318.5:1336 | 1.34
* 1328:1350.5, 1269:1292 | 1.17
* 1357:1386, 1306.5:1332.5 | 1.16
